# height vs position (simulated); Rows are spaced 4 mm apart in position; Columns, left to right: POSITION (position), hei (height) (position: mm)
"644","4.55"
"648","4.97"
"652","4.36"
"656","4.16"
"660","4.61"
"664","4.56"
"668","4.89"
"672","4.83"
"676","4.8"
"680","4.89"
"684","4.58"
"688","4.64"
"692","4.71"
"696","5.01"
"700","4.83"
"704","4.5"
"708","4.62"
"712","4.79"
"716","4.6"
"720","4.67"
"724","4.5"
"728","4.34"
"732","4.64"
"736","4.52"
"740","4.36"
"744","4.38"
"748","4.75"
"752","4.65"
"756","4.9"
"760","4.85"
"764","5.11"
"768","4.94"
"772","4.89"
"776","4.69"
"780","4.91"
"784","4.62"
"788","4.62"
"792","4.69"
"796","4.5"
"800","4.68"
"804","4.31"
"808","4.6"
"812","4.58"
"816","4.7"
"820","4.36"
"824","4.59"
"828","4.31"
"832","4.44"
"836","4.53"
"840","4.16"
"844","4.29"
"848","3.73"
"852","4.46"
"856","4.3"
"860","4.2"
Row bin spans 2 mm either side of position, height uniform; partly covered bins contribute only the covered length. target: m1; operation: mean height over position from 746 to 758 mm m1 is 4.77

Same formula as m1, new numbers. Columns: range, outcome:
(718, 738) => 4.53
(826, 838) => 4.43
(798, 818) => 4.57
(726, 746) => 4.45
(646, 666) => 4.53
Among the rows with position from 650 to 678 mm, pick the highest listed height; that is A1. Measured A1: 4.89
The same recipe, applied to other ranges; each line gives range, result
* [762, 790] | 5.11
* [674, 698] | 5.01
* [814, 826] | 4.7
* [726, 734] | 4.64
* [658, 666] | 4.61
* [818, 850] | 4.59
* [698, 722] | 4.83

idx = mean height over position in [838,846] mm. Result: 4.22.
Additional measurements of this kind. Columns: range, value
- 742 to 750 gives 4.56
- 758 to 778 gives 4.9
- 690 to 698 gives 4.86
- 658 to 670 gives 4.69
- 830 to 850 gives 4.23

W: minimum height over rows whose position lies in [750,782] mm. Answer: 4.65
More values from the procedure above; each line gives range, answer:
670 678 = 4.8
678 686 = 4.58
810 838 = 4.31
